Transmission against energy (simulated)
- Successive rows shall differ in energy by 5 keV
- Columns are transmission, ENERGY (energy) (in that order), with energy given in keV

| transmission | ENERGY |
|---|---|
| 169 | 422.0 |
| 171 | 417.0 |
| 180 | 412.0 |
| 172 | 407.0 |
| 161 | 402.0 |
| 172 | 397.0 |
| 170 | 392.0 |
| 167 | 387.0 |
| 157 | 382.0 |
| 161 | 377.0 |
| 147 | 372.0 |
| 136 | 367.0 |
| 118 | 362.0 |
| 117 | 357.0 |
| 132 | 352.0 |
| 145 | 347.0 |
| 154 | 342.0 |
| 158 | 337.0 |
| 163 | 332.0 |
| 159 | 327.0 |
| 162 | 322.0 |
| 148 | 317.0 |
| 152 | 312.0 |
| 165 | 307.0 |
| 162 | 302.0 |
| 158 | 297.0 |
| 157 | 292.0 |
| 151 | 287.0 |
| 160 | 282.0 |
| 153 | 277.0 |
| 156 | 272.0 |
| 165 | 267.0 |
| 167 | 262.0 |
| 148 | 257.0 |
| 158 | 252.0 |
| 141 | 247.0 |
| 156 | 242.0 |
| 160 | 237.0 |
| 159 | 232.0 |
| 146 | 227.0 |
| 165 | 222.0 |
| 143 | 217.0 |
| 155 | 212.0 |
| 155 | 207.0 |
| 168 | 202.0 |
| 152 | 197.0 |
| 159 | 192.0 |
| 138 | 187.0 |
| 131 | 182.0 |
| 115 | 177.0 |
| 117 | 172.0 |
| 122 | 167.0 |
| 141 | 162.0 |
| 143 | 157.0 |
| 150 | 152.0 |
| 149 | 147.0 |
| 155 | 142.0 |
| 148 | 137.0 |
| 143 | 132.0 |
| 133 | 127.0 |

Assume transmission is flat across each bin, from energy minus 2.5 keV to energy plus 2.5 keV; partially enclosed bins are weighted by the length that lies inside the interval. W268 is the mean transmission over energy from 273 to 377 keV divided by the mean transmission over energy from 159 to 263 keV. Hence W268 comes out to 1.0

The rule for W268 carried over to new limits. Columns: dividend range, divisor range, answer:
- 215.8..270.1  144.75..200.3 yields 1.12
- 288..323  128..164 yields 1.07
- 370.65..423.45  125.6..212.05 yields 1.17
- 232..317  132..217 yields 1.09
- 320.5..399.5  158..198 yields 1.13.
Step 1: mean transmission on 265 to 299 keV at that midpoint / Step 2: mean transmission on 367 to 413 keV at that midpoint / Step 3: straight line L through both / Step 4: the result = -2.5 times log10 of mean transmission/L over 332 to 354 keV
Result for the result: 0.08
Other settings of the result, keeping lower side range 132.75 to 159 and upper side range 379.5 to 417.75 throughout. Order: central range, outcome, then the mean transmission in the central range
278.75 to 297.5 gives 0.03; 156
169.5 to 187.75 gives 0.22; 124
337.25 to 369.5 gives 0.22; 135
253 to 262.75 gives 0.01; 156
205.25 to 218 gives 0.02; 152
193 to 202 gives -0.03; 158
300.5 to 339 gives 0.03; 159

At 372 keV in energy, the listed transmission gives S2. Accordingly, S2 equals 147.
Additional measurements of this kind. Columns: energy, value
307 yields 165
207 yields 155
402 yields 161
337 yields 158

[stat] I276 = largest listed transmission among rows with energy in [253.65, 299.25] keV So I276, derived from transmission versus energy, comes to 167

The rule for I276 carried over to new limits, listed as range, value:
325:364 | 163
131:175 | 155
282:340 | 165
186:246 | 168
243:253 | 158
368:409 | 172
